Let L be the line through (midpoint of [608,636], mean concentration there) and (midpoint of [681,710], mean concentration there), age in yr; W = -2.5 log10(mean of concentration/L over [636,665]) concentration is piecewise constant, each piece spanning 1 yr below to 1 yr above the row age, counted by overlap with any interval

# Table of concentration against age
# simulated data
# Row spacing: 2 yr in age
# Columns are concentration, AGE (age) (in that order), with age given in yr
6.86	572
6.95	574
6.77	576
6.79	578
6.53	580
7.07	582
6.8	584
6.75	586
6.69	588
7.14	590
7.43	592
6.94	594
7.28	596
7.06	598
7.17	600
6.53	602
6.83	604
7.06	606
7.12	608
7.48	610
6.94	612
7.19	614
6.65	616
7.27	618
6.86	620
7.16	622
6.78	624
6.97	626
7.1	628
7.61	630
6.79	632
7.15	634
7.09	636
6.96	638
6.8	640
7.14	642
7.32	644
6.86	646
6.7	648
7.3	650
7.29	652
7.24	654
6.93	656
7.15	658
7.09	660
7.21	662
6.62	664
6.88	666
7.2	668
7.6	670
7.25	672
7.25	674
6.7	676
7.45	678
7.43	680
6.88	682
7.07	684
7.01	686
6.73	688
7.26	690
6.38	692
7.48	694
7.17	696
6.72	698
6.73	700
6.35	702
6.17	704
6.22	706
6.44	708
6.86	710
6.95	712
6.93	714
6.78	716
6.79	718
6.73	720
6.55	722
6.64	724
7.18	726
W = -0.014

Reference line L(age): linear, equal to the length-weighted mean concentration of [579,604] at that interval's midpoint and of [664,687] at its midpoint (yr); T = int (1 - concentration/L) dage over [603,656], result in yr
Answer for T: -0.24 yr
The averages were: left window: 6.94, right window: 7.13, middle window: 7.06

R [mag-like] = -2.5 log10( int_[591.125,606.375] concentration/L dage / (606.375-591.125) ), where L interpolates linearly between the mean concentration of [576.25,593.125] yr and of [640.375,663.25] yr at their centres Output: -0.01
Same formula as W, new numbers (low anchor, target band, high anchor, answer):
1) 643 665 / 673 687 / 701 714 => -0.05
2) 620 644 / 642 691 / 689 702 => -0.02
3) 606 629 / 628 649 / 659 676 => 0.00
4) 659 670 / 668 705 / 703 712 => -0.04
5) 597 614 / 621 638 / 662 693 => -0.01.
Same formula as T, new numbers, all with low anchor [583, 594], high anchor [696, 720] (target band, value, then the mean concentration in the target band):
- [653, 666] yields -0.5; 7.03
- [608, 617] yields -0.2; 7.07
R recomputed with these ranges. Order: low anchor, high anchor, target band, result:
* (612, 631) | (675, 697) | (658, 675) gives -0.01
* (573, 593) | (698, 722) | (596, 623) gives -0.03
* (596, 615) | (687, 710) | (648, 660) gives -0.04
